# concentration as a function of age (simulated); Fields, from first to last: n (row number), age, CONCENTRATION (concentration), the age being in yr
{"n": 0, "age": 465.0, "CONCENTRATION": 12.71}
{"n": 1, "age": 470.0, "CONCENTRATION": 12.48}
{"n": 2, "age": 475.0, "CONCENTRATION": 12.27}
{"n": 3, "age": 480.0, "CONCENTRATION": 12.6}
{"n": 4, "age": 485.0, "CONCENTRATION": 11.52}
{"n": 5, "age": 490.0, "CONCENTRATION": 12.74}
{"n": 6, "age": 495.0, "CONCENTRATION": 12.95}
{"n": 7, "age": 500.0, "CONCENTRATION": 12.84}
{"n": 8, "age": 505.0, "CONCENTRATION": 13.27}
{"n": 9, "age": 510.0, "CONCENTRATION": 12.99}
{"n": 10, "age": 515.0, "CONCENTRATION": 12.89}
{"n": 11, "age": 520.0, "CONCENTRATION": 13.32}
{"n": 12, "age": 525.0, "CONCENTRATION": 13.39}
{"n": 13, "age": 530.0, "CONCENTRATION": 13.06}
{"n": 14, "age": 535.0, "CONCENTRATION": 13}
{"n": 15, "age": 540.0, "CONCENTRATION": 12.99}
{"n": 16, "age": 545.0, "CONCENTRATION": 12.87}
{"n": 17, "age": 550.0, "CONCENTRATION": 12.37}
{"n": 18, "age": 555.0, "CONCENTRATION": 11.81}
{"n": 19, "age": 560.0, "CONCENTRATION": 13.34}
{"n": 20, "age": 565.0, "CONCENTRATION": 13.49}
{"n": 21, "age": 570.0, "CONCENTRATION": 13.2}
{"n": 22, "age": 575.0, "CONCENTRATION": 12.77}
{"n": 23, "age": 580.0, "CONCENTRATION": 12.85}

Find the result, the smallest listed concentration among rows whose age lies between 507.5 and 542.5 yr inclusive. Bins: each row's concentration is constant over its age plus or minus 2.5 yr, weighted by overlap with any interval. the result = 12.89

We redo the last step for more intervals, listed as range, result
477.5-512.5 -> 11.52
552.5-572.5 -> 11.81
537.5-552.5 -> 12.37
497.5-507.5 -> 12.84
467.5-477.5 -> 12.27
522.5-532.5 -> 13.06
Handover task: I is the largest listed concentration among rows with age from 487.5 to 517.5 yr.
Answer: 13.27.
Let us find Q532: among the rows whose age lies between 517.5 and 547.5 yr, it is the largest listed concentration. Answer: 13.39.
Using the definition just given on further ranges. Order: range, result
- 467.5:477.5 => 12.48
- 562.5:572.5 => 13.49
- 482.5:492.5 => 12.74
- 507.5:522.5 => 13.32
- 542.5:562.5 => 13.34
